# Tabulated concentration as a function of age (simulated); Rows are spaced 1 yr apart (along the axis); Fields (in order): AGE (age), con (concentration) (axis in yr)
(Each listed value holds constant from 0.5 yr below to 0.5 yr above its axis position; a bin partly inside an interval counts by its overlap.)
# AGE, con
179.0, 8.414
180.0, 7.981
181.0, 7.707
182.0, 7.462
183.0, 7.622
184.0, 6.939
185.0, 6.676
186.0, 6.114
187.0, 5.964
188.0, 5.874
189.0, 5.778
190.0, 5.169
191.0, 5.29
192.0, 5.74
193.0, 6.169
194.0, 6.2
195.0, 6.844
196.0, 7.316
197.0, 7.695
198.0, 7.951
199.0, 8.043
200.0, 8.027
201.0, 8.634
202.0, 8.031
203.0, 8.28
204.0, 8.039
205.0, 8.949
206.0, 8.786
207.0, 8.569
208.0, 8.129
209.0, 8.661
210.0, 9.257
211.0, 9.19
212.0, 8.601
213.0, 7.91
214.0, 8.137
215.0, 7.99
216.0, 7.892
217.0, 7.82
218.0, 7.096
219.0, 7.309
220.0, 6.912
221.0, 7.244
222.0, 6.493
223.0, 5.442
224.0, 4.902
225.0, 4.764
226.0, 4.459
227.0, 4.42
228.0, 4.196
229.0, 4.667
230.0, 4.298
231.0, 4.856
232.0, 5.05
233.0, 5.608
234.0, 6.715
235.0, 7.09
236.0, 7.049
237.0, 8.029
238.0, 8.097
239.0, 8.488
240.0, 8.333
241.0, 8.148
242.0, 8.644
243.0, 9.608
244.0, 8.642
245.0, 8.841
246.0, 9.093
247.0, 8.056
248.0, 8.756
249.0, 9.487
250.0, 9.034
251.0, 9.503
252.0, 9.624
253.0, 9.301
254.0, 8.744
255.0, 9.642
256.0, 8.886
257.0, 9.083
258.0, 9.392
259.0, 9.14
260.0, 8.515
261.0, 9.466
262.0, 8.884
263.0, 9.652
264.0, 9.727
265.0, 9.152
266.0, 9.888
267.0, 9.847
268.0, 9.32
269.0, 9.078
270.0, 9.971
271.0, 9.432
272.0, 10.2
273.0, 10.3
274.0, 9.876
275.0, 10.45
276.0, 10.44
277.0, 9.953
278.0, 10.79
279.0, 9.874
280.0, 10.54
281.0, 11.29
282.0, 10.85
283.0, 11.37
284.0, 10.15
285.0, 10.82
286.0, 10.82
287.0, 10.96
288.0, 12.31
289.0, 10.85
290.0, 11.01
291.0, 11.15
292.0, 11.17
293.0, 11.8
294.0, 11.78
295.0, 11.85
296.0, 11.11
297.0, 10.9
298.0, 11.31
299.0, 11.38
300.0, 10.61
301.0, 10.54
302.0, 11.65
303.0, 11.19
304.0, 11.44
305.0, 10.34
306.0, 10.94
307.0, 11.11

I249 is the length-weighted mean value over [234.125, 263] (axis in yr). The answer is 8.76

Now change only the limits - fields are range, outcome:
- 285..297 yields 11.3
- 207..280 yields 8.23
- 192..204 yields 7.51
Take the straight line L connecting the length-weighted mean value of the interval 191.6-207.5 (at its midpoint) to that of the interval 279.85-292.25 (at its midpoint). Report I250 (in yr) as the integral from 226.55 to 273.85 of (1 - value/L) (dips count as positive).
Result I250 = 6.6 yr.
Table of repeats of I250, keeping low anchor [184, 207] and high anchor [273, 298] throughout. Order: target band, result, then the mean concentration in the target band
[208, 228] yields 2.41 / 7.03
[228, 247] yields 3.61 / 7.23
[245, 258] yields 0.51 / 9.1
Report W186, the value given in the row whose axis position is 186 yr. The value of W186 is 6.114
